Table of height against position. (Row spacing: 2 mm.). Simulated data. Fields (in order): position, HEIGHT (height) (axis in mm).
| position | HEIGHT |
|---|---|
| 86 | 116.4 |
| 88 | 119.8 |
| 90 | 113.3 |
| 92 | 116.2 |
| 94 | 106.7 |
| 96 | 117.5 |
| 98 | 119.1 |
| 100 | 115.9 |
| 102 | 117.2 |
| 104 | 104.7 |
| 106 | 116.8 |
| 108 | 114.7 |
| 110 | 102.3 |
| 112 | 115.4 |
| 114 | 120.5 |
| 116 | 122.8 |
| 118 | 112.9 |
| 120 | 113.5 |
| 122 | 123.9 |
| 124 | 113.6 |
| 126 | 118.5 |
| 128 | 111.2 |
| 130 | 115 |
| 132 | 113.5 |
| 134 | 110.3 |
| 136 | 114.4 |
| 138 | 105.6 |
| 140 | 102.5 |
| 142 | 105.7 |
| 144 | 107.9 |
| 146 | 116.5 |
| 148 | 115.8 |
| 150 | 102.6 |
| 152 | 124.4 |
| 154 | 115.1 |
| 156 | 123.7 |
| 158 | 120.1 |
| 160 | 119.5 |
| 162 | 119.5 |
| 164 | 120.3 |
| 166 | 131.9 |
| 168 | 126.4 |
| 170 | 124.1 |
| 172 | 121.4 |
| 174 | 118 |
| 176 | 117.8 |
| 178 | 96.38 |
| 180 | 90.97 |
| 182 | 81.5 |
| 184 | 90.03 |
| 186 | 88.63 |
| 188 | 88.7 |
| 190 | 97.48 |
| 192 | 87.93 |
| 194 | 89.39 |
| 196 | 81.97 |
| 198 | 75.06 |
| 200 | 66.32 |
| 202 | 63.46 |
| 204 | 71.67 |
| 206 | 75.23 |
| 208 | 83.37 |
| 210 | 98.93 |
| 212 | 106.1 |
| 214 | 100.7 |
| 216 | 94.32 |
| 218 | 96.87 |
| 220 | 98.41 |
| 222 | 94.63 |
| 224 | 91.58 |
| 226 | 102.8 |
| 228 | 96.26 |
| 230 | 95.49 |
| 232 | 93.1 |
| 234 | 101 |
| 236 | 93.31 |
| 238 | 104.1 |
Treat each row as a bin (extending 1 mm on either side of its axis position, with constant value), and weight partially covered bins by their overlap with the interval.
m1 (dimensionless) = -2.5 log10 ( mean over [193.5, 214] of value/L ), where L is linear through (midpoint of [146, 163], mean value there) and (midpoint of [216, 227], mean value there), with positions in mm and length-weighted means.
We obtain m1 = 0.24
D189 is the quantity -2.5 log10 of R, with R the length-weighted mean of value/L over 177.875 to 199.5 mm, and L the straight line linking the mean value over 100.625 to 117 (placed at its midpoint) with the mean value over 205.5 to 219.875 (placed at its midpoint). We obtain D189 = 0.14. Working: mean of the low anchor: 114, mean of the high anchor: 94.6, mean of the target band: 87.2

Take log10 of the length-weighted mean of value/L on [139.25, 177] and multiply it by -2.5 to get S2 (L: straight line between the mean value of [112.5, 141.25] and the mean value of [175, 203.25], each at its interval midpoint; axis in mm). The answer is -0.18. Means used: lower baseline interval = 114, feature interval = 118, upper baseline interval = 86.7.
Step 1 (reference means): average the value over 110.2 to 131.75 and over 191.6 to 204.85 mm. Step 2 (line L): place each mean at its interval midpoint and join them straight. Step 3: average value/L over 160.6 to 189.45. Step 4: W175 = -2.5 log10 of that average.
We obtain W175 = -0.22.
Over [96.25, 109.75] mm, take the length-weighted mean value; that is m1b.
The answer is 114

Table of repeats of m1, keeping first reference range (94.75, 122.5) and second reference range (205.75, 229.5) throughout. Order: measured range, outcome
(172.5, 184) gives 0.02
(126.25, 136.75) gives -0.02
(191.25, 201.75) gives 0.25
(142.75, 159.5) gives -0.08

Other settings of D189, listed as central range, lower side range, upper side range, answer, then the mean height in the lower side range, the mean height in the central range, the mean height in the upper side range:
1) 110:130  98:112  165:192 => -0.048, 113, 116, 105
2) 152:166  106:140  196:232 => -0.164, 114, 121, 88.8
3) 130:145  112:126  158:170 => 0.104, 118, 109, 123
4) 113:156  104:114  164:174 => 0.034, 112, 114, 125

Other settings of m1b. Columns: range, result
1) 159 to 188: 110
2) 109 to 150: 113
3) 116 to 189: 112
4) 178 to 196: 89.3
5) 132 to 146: 109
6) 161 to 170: 124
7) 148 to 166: 119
